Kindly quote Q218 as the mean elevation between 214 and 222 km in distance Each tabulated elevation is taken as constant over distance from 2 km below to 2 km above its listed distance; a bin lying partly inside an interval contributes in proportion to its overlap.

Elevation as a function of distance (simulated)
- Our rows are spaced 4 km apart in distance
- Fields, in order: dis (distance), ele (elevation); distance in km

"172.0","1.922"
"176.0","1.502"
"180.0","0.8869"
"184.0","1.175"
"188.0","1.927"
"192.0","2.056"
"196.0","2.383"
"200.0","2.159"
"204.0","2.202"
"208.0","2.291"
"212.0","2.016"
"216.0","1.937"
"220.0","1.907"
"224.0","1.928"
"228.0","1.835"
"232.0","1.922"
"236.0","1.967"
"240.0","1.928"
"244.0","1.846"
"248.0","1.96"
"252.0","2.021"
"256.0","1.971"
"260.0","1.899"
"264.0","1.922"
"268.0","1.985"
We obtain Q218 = 1.92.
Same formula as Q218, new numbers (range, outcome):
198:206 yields 2.18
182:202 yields 1.94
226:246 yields 1.9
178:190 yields 1.33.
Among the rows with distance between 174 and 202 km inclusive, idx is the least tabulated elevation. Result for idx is 0.8869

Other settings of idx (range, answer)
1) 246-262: 1.899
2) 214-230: 1.835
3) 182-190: 1.175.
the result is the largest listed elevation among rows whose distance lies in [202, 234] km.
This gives 2.291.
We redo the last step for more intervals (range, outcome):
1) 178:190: 1.927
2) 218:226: 1.928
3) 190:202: 2.383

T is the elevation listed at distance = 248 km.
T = 1.96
